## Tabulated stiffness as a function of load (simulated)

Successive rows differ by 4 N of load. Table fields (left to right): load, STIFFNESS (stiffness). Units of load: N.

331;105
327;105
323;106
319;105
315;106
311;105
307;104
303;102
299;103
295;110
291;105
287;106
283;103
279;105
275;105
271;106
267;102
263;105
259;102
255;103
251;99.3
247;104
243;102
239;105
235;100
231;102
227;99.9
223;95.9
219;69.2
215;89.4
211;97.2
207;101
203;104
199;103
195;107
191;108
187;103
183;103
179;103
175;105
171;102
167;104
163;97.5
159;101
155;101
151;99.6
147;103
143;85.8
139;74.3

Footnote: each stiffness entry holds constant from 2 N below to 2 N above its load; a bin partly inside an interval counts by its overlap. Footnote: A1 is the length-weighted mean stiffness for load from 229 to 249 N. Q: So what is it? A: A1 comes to 103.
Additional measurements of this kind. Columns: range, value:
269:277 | 106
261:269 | 104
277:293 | 105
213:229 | 88.6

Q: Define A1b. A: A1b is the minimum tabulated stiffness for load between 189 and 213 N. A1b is 97.2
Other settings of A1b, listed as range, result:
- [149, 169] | 97.5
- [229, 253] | 99.3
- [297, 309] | 102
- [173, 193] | 103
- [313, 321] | 105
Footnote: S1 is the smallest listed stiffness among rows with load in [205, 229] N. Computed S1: 69.2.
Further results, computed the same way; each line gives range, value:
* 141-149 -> 85.8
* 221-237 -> 95.9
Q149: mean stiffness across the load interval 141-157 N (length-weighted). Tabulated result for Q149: 97.3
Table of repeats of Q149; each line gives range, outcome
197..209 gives 103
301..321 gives 104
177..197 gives 105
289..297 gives 108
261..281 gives 105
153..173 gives 101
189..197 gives 108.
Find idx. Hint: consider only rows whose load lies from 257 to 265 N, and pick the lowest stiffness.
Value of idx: 102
